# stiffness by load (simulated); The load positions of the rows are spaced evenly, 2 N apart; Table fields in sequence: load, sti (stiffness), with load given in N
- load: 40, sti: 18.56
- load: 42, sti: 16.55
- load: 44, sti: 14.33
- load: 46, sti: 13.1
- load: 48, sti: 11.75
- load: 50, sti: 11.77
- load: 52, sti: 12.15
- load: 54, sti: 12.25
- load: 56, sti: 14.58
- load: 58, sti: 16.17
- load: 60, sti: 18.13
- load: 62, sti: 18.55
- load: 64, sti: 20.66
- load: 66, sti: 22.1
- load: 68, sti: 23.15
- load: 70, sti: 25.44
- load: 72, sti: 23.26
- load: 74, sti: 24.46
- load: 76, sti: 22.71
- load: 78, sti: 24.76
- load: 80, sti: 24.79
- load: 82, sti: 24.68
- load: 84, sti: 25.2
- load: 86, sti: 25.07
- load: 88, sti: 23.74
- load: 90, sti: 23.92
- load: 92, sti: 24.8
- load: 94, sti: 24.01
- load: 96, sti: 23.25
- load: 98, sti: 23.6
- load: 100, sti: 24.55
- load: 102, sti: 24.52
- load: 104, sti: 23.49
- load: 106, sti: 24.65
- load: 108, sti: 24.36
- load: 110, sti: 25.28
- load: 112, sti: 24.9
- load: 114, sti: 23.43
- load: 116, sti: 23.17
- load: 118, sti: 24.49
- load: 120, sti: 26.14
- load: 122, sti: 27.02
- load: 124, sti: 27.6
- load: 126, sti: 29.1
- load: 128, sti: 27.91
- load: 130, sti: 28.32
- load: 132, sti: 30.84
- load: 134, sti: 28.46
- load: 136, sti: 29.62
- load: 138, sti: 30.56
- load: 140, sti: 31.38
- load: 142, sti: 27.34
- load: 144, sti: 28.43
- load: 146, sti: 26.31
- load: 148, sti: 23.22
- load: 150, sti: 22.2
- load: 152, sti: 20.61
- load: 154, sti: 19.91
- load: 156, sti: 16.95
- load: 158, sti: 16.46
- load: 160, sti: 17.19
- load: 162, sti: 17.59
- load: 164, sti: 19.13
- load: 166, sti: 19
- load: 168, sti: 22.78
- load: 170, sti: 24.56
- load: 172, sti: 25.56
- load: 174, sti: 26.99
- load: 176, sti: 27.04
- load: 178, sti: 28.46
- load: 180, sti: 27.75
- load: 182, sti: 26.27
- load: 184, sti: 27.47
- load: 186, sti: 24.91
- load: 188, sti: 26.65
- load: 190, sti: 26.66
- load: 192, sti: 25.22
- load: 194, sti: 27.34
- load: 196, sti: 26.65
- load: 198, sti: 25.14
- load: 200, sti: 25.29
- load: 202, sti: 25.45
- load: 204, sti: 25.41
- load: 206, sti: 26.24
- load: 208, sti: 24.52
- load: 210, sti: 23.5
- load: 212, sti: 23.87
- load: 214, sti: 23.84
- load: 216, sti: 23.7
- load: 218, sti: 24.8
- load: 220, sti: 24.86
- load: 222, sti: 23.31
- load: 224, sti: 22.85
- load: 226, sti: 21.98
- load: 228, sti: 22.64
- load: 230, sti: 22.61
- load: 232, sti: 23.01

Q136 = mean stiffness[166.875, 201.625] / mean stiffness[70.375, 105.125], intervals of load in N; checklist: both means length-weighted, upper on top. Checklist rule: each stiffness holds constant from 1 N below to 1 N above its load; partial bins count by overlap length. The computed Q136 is 1.08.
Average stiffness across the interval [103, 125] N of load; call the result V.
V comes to 25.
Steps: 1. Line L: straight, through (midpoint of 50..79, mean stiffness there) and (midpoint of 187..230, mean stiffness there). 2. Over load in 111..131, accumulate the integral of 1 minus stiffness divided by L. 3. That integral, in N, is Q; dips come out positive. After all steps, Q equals -4.2 N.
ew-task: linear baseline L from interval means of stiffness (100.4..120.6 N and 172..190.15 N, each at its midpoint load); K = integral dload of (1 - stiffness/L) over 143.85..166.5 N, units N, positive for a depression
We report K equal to 4.9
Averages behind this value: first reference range 24.4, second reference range 26.8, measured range 20.3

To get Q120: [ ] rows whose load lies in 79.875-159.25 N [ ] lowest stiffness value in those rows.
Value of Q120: 16.46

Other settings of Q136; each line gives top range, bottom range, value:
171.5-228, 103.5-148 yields 0.94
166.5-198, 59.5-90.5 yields 1.12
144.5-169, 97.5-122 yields 0.83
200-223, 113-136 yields 0.91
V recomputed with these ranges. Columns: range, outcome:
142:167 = 20.9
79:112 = 24.4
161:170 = 20.2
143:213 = 24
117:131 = 27.2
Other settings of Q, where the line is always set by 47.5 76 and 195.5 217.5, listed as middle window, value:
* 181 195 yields -1.37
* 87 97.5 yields -2.20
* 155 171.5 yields 2.55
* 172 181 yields -1.47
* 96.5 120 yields -4.34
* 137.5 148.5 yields -2.97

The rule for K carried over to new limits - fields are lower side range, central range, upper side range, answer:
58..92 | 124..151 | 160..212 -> -4.4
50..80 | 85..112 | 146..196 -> -4.3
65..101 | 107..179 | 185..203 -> 0.8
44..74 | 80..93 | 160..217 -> -3.8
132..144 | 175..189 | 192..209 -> 0.0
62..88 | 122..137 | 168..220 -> -2.5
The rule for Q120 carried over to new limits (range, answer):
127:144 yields 27.34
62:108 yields 18.55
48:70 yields 11.75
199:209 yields 24.52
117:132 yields 24.49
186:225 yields 22.85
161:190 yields 17.59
